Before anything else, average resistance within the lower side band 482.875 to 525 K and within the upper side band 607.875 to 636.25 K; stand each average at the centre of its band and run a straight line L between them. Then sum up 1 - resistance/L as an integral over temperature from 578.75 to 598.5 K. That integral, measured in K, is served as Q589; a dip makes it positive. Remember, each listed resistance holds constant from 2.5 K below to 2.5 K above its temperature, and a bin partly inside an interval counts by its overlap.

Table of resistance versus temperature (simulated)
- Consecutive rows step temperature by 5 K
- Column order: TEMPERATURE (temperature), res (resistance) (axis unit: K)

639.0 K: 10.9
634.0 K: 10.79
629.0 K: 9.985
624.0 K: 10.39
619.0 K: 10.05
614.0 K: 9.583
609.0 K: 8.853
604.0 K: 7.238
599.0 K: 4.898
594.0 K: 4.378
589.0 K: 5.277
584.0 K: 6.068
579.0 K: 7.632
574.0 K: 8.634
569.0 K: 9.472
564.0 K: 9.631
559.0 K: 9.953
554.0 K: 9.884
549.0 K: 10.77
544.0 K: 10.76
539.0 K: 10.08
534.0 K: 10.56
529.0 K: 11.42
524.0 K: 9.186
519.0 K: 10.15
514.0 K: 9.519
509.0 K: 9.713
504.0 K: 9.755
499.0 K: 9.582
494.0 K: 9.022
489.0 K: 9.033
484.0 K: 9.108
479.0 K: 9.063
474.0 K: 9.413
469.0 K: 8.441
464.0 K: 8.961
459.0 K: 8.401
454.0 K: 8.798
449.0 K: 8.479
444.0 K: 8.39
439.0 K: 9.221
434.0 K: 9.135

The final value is 8.6 K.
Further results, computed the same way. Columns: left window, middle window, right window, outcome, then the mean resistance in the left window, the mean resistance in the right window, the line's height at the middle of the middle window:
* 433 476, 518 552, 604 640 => -4.1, 8.79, 9.85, 9.3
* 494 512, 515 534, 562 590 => -2.4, 9.59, 7.89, 9.09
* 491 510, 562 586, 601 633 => 2.8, 9.49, 9.35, 9.4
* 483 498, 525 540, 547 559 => -1.1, 9.1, 10.2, 9.86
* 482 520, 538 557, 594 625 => -3.2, 9.46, 8.08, 8.87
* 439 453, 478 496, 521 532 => 0.8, 8.61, 10.3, 9.48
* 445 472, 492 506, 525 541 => 0.3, 8.62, 10.6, 9.68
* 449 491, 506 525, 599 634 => -1.5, 8.88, 9.13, 8.96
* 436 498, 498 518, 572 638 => -2.4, 8.88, 8.04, 8.63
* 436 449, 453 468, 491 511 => 0.5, 8.76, 9.5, 8.98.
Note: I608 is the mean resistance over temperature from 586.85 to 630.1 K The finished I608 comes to 7.8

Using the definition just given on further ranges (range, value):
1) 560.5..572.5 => 9.51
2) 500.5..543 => 10.1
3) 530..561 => 10.4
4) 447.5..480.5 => 8.8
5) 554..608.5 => 7.49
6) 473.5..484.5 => 9.17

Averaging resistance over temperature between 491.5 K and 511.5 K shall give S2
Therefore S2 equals 9.52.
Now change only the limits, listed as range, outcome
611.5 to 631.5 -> 10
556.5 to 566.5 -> 9.79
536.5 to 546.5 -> 10.4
